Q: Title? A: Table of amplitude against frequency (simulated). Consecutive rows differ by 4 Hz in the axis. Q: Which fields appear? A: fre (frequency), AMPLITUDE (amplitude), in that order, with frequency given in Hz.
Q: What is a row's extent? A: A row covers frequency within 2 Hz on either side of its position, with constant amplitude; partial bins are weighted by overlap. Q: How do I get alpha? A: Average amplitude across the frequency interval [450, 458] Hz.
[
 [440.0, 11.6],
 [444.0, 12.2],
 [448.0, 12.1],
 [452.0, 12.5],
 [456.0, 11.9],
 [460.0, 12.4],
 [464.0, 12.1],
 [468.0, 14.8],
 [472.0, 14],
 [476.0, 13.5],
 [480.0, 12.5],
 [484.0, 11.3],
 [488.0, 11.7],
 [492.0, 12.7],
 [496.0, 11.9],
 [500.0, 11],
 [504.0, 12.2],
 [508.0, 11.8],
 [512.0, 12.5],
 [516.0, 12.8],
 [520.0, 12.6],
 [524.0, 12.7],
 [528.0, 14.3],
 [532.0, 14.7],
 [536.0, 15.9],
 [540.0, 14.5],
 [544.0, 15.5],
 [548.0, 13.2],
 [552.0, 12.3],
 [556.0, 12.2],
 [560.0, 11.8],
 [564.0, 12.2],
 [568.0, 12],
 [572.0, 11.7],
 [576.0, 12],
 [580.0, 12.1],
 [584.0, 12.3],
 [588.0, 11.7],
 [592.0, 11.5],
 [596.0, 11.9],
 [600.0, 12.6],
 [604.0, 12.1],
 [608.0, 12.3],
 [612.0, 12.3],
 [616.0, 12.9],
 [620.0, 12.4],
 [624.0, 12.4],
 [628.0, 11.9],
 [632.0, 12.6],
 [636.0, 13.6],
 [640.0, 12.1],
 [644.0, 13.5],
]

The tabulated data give 12.2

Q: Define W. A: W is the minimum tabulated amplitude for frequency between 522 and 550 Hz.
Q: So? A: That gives 12.7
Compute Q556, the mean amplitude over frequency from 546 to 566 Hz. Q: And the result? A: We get 12.3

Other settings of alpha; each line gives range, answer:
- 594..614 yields 12.2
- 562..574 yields 12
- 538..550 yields 14.4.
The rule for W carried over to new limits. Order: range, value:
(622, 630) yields 11.9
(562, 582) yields 11.7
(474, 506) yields 11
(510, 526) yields 12.5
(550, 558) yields 12.2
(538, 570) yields 11.8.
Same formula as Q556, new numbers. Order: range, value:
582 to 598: 11.8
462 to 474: 13.6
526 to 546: 15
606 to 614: 12.3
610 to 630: 12.4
